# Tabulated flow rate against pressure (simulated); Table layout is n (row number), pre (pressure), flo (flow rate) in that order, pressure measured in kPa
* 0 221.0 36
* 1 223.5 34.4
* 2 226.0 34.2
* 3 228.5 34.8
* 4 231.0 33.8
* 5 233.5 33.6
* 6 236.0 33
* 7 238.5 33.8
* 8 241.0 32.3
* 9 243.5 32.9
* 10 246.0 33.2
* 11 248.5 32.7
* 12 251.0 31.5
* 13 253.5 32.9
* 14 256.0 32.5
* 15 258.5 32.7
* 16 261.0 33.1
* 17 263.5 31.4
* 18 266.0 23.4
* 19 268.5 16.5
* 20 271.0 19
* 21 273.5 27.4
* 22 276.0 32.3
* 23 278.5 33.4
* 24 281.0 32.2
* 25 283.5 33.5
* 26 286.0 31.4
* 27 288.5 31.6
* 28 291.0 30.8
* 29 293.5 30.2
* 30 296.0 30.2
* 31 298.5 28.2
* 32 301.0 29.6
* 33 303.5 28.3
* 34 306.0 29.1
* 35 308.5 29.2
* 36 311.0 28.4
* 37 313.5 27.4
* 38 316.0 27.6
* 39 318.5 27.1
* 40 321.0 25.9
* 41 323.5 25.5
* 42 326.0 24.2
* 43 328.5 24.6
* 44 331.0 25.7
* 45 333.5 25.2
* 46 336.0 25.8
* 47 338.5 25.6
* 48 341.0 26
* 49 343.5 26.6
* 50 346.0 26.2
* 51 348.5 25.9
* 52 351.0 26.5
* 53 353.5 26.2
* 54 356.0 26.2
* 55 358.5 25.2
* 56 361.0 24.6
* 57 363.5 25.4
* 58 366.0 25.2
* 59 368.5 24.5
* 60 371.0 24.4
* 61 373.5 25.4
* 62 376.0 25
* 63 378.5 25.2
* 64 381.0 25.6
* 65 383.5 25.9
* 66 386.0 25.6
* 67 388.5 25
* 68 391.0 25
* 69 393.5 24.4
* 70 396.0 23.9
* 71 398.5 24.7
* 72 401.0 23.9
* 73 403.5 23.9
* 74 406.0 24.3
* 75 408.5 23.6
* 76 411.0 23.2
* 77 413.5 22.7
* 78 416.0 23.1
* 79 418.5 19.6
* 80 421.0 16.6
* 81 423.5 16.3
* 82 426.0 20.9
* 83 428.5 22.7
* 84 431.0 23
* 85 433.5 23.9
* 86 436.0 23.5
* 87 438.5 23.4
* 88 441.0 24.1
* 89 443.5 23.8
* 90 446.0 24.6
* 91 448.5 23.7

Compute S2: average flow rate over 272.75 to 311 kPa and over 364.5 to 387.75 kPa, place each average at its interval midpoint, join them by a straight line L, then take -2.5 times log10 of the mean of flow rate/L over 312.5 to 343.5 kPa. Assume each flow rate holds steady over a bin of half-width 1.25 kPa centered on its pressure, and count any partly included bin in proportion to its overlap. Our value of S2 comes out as 0.09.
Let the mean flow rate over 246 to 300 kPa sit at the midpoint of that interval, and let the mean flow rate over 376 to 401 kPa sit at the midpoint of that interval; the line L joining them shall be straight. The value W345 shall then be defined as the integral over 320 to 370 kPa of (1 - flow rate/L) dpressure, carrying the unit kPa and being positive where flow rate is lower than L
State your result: 2.39 kPa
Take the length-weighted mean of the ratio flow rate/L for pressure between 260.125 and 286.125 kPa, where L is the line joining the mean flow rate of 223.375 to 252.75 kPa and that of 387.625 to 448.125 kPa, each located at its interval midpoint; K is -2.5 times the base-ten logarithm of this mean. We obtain 0.11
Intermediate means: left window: 33.3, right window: 22.9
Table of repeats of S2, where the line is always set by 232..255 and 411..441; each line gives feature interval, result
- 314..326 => 0.07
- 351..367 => 0.01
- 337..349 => 0.03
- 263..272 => 0.39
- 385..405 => -0.05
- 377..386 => -0.05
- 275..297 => -0.05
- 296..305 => 0.02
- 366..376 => 0.01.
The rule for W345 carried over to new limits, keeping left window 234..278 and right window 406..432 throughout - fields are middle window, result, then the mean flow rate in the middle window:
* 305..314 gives -0.45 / 28.6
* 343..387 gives -2.34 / 25.5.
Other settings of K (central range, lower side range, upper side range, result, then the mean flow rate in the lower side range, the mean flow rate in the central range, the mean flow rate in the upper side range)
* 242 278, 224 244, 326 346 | 0.08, 33.6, 29.5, 25.6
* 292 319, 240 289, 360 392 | -0.01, 30.3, 28.7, 25.1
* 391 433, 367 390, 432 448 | 0.10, 25.2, 22.4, 23.9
